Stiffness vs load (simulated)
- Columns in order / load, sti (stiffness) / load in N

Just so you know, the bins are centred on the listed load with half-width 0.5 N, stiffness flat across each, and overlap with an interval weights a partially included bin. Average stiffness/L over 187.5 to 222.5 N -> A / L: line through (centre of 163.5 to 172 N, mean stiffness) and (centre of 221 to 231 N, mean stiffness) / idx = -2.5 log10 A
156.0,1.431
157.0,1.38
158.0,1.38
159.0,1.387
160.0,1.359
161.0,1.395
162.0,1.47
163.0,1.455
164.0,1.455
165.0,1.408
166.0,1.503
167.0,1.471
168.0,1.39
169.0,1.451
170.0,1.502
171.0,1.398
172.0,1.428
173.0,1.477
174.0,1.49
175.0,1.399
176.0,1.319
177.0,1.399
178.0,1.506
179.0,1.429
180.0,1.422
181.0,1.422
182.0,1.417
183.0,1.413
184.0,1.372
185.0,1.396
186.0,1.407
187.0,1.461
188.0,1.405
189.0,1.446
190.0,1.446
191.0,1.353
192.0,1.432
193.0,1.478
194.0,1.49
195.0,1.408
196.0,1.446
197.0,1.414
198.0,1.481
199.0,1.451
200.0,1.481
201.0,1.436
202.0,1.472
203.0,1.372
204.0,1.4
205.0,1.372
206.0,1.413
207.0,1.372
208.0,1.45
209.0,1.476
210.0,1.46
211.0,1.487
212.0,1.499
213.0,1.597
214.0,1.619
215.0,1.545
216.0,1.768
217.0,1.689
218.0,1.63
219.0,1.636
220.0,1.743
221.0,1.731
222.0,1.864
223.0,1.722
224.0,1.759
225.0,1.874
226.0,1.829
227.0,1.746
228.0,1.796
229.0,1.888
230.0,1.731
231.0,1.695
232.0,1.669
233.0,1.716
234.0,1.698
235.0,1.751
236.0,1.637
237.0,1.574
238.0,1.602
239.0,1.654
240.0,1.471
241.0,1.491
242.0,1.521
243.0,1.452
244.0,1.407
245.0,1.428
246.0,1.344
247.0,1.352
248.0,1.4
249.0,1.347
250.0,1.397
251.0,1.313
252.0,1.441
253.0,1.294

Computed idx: 0.11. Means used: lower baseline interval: 1.45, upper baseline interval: 1.79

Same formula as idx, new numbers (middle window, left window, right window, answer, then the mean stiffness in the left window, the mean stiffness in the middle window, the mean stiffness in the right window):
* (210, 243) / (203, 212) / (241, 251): -0.18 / 1.43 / 1.67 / 1.41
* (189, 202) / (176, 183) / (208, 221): 0.04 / 1.42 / 1.44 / 1.6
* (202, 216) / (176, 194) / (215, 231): 0.11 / 1.42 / 1.48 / 1.75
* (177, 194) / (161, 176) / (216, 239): 0.07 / 1.44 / 1.43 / 1.73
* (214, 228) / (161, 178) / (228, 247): -0.12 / 1.44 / 1.73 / 1.59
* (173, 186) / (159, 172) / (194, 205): 0.01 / 1.44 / 1.42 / 1.44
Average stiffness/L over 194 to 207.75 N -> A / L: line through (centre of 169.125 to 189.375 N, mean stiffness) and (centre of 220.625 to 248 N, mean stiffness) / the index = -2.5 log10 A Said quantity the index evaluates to 0.06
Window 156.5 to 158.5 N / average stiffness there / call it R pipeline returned 1.38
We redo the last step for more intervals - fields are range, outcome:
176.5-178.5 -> 1.45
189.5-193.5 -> 1.43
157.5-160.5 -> 1.38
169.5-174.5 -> 1.46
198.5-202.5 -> 1.46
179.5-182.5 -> 1.42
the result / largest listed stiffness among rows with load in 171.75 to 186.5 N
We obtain 1.506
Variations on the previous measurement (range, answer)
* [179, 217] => 1.768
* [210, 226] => 1.874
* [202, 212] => 1.499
